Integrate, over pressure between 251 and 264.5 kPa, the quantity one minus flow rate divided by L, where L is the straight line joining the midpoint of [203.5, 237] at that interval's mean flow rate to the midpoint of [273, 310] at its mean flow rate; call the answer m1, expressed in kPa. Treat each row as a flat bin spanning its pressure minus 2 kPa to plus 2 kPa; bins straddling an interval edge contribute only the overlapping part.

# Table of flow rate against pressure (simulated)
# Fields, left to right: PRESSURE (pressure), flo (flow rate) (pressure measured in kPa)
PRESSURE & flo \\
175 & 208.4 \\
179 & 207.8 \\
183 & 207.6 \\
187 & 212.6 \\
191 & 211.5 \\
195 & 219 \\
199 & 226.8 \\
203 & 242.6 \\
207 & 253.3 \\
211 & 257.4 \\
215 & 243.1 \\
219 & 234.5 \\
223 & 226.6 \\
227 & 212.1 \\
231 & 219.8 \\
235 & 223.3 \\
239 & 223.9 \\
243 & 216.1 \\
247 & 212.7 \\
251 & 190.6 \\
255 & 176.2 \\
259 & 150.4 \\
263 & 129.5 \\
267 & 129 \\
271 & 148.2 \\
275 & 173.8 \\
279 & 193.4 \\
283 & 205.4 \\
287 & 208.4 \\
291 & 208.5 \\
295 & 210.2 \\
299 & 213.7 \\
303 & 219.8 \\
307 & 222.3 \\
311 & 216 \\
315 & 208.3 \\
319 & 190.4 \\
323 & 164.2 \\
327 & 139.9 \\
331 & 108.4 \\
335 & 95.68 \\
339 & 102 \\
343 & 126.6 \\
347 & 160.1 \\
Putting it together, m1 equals 3.8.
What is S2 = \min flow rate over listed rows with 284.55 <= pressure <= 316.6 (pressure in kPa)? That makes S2 208.3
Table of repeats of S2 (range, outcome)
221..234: 212.1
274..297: 173.8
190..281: 129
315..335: 95.68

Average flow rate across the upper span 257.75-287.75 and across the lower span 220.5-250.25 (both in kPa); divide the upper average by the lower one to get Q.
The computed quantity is 0.76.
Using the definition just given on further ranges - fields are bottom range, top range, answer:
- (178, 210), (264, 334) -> 0.82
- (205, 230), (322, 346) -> 0.52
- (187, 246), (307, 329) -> 0.82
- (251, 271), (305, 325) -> 1.33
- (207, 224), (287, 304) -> 0.87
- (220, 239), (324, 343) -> 0.52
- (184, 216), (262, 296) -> 0.77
